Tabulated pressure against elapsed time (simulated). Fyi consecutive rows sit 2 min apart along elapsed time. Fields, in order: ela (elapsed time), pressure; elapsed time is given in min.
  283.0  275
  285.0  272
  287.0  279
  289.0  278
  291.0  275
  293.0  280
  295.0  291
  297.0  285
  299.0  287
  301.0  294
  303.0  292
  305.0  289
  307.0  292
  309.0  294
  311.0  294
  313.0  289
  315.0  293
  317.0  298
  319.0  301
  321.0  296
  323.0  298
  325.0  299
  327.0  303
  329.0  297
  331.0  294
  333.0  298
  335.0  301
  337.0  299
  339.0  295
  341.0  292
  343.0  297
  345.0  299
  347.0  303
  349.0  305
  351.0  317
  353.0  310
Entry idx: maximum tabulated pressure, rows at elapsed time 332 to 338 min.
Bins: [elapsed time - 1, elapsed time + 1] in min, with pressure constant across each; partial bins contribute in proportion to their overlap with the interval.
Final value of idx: 301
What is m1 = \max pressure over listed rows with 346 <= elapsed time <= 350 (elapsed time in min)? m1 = 305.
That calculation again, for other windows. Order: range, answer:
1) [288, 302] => 294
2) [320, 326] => 299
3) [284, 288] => 279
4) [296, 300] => 287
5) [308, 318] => 298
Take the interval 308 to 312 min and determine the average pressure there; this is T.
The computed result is 294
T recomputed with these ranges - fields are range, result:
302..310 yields 292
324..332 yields 298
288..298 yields 282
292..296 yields 286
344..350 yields 302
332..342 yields 297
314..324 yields 297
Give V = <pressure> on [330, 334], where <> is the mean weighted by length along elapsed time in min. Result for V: 296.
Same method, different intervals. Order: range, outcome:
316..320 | 300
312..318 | 293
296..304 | 290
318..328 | 299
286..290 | 278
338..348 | 297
